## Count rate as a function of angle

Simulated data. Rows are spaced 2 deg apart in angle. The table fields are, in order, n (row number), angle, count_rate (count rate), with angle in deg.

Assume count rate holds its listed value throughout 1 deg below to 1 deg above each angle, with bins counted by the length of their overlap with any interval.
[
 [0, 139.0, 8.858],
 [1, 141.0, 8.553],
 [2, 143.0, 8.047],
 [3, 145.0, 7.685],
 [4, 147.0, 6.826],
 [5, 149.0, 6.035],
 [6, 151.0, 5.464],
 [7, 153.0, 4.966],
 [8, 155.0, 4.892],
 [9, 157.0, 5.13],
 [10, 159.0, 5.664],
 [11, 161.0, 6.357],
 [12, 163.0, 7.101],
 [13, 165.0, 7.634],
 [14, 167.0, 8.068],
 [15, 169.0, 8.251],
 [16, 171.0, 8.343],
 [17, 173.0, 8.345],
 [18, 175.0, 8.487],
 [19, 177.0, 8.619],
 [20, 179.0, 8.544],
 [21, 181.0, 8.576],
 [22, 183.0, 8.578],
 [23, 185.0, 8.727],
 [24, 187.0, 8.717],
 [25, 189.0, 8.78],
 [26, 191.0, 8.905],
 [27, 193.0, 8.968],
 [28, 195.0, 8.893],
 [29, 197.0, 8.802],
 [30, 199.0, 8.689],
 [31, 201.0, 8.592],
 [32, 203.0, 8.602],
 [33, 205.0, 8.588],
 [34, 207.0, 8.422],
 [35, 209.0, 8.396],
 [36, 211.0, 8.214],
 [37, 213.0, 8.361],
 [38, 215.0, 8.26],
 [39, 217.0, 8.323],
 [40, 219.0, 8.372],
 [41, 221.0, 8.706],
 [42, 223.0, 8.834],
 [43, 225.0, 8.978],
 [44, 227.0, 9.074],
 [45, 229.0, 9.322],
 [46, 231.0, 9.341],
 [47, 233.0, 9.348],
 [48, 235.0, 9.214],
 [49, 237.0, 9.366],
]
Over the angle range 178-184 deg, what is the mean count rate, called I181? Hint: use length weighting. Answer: 8.57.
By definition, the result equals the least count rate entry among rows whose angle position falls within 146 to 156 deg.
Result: 4.892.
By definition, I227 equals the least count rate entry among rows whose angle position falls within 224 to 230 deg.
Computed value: 8.978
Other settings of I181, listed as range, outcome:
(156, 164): 6.06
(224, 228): 9.03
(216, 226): 8.64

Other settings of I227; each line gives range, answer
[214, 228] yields 8.26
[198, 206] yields 8.588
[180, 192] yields 8.576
